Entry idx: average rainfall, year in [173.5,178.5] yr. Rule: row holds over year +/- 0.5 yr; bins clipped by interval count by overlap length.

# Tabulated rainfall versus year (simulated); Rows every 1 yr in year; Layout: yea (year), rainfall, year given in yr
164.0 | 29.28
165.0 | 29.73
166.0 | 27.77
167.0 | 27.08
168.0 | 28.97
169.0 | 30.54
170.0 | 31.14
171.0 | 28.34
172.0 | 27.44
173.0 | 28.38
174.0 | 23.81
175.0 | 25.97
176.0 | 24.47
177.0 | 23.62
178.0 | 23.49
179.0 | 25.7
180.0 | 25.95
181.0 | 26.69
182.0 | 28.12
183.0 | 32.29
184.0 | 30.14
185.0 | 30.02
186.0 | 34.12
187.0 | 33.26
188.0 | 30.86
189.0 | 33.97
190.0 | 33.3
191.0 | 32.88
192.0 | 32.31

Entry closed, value 24.3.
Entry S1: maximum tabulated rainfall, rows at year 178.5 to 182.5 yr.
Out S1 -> 28.12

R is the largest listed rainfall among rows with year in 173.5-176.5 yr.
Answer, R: 25.97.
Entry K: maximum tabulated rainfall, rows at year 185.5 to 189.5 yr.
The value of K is 34.12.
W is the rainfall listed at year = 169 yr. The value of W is 30.54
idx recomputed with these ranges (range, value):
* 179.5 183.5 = 28.3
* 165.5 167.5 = 27.4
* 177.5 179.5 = 24.6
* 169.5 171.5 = 29.7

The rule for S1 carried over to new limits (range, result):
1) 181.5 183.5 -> 32.29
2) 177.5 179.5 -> 25.7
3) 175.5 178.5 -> 24.47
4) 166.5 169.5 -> 30.54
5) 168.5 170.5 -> 31.14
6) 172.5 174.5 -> 28.38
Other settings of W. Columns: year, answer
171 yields 28.34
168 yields 28.97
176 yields 24.47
